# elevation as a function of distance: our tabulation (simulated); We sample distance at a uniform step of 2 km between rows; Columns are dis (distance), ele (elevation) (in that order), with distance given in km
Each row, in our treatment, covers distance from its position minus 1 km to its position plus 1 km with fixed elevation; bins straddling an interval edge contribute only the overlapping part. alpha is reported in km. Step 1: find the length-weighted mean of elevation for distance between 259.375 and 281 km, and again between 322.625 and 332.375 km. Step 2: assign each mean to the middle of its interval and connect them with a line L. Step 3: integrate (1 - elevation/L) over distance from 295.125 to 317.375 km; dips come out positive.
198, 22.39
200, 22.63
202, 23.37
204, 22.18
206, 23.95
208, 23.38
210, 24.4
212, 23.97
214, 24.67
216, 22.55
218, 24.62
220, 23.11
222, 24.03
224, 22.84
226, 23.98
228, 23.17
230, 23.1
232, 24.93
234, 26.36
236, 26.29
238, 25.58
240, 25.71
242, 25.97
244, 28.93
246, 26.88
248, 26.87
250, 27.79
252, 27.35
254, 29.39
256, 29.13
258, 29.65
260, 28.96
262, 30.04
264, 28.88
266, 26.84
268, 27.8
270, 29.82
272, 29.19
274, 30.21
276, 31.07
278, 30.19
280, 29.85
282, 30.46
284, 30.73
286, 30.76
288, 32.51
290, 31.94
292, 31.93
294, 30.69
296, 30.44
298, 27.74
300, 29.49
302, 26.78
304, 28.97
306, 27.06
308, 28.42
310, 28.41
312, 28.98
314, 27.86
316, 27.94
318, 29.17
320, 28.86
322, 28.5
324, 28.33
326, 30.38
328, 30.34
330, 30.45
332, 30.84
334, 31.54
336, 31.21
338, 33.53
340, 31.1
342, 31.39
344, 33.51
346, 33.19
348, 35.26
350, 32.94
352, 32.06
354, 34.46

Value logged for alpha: 1.0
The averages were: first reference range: 29.4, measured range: 28.4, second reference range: 30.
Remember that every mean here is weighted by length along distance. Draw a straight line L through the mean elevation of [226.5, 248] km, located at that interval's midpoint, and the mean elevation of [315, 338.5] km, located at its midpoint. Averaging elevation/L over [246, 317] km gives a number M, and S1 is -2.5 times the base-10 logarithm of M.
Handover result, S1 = -0.05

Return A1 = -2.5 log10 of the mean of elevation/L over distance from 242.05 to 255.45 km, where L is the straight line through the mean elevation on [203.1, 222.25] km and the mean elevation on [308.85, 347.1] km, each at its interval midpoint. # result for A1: -0.08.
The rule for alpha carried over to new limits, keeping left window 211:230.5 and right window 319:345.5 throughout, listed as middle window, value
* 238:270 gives -2.8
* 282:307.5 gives -1.4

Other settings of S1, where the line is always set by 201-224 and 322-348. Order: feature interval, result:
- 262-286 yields -0.080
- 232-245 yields -0.046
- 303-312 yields 0.050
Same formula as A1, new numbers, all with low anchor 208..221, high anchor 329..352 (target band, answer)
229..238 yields 0.00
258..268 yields -0.06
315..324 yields 0.08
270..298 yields -0.08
